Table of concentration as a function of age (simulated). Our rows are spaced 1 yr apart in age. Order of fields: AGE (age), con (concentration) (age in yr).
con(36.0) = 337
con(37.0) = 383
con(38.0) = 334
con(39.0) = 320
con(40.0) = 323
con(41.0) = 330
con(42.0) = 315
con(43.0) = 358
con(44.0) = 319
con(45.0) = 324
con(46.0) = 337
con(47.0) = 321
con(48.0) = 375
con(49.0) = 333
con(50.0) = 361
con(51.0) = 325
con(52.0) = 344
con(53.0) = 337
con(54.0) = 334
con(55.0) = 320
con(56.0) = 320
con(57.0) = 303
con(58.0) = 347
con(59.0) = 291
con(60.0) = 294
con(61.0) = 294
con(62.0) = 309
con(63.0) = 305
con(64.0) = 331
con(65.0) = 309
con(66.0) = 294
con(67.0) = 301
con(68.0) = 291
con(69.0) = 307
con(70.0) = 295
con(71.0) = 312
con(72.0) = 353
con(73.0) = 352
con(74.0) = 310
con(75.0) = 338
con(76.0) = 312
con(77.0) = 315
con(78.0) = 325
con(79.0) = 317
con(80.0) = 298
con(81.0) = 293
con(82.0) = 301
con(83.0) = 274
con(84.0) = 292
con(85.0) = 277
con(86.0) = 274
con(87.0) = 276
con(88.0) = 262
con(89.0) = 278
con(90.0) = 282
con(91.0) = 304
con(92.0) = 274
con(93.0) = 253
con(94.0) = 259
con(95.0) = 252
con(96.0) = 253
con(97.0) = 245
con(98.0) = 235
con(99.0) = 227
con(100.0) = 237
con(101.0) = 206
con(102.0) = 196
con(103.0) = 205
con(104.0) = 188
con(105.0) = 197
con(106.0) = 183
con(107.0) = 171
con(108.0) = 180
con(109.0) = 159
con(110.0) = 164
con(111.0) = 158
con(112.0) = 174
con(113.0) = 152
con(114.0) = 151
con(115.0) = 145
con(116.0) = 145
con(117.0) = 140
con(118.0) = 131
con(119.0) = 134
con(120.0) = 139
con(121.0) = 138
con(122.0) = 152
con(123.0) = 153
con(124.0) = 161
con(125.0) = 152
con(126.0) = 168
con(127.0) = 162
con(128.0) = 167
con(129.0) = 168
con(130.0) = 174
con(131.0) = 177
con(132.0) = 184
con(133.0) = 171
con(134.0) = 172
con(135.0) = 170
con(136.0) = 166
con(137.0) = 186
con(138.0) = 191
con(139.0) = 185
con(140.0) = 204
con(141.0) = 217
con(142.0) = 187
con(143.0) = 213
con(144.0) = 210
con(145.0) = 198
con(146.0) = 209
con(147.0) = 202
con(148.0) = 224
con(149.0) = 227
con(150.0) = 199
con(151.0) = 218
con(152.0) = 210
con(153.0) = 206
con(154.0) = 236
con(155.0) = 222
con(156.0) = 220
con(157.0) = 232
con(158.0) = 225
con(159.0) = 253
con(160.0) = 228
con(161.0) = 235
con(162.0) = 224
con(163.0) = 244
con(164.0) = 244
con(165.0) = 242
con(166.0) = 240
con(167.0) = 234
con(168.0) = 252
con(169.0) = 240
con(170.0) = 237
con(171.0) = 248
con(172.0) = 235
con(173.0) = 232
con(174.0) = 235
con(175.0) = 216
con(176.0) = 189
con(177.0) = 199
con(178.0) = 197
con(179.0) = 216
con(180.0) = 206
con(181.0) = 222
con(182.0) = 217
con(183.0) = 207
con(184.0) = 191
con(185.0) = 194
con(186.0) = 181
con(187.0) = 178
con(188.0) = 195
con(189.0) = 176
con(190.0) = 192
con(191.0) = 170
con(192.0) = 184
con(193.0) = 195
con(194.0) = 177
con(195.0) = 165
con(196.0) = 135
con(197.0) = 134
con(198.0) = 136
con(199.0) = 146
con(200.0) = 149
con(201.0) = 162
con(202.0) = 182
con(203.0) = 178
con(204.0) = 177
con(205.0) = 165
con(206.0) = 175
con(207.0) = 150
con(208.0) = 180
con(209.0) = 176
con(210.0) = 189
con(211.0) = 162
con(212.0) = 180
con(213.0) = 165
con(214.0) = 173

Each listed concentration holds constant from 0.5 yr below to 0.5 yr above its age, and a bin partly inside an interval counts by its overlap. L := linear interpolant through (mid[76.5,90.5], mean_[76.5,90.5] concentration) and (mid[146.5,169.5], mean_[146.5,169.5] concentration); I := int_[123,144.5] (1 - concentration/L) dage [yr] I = 5.9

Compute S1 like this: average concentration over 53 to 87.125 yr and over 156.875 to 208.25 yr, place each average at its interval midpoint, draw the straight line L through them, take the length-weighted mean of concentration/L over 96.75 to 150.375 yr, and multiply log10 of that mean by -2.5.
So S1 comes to 0.38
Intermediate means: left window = 309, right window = 200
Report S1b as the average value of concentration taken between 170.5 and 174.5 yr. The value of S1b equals 238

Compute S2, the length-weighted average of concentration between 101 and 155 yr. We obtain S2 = 179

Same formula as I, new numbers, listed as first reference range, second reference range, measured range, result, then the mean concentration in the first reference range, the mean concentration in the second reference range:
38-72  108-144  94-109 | 0.6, 321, 167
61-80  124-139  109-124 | 4.2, 314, 172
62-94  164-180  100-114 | 4.9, 300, 227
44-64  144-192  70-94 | 0.1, 325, 217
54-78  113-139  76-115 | 0.4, 314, 160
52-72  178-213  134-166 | 1.3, 312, 178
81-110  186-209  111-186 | 0.9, 240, 169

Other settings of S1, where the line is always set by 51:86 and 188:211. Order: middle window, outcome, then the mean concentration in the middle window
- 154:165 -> -0.105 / 233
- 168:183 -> -0.139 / 221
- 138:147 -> 0.142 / 202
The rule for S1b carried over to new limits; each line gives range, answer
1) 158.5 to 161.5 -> 239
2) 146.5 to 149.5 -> 218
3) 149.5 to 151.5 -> 208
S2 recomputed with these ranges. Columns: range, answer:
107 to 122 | 151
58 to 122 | 249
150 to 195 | 215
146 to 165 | 225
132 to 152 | 197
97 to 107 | 208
